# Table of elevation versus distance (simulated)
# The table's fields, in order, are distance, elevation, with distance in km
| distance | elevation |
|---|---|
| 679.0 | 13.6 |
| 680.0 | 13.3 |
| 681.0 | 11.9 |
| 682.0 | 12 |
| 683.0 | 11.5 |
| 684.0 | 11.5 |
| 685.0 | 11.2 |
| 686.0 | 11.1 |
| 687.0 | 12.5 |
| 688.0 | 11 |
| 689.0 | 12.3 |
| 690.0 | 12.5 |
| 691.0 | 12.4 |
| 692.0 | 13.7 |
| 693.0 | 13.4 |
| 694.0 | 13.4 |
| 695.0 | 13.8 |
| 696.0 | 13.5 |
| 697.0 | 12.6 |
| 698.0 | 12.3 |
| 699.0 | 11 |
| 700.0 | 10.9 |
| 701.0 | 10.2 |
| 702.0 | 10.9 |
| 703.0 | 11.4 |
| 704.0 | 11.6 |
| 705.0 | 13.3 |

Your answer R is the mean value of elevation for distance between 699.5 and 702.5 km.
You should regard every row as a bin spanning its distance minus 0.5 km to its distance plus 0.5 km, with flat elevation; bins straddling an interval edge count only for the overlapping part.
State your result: 10.7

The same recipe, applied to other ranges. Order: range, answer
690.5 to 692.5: 13.1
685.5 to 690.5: 11.9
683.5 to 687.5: 11.6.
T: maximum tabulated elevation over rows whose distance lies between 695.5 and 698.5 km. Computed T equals 13.5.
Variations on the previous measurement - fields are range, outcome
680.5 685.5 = 12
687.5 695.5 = 13.8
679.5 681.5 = 13.3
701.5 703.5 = 11.4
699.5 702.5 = 10.9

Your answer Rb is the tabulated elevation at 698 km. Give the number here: 12.3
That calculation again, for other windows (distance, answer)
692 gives 13.7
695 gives 13.8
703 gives 11.4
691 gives 12.4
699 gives 11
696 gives 13.5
